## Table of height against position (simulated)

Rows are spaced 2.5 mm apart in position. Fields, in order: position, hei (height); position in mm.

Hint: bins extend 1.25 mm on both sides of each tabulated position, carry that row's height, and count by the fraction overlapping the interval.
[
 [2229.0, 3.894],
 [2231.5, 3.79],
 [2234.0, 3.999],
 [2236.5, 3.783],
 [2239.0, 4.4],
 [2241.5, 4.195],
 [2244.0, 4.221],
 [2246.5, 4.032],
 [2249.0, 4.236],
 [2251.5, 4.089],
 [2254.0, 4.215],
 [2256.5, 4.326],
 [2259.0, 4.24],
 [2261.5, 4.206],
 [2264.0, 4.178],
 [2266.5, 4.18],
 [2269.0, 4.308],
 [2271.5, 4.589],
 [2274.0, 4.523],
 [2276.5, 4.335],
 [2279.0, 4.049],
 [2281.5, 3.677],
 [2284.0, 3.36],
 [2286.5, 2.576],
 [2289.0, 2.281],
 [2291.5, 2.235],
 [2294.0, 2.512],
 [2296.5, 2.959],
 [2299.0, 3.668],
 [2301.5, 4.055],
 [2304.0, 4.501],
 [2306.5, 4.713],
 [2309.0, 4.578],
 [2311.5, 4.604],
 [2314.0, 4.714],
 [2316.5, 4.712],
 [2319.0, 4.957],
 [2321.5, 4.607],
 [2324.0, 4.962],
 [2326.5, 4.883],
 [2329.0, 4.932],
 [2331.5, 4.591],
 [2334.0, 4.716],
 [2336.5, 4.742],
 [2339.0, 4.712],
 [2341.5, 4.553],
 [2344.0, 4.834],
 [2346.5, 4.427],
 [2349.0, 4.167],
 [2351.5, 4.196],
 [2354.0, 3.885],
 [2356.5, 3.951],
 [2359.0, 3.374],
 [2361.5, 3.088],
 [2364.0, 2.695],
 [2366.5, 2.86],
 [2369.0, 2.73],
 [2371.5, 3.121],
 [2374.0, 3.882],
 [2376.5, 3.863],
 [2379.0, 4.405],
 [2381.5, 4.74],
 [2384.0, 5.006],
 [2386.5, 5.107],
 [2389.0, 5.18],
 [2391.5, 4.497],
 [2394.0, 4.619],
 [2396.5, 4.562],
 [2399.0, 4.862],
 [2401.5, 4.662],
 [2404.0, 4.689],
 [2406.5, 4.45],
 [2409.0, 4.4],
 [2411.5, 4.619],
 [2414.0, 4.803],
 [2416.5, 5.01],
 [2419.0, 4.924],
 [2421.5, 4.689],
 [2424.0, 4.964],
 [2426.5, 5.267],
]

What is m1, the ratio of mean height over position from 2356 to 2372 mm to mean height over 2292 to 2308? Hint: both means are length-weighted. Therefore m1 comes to 0.84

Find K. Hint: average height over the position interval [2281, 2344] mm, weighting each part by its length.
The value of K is 4.13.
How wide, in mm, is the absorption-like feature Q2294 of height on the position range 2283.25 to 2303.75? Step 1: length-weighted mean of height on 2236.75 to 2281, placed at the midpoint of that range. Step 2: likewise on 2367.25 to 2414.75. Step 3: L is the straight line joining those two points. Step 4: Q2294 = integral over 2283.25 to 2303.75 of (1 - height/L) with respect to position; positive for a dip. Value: 6.03 mm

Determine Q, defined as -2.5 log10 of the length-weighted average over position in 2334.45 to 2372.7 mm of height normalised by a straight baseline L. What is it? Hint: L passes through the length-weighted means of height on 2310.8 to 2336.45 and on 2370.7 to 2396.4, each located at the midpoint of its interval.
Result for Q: 0.20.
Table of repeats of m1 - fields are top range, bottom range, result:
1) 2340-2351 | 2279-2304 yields 1.42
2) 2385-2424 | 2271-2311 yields 1.30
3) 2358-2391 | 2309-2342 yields 0.82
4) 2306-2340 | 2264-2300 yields 1.34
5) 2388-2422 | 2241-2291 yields 1.19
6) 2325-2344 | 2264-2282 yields 1.11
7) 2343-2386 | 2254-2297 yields 1.04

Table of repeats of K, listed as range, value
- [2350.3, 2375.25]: 3.38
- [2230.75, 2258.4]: 4.13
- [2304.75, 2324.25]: 4.71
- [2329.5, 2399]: 4.19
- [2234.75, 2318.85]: 3.99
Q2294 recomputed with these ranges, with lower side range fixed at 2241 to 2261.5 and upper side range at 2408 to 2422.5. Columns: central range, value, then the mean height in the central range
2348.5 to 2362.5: 2.4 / 3.77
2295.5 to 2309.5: 1.0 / 4.07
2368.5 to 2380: 2.4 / 3.64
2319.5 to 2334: -1.1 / 4.8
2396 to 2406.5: 0.1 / 4.67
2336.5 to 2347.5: -0.4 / 4.65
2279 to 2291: 3.5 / 3.04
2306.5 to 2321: -1.0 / 4.71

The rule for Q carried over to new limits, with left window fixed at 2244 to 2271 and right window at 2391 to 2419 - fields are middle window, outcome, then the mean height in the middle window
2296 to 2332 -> -0.033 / 4.53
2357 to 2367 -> 0.418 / 3.09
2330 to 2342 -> -0.052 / 4.68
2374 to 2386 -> 0.028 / 4.48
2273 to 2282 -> 0.026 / 4.17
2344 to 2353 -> 0.040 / 4.33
